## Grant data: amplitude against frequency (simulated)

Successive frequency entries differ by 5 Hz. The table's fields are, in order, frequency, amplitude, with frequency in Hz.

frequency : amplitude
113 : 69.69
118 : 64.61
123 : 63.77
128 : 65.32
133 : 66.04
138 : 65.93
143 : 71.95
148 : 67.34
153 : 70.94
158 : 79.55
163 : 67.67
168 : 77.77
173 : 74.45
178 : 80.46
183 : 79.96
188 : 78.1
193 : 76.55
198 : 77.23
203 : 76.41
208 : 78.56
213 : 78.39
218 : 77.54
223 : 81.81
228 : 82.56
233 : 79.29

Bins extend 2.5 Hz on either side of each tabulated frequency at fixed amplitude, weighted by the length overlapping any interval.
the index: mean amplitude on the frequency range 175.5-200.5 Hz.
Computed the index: 78.5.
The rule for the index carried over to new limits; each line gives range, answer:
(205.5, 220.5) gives 78.2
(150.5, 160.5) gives 75.2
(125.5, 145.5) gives 67.3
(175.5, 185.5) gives 80.2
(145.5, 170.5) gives 72.7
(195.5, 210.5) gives 77.4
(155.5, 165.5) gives 73.6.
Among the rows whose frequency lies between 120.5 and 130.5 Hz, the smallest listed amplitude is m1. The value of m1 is 63.77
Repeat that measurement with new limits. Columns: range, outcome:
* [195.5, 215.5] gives 76.41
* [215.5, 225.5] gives 77.54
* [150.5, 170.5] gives 67.67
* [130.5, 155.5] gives 65.93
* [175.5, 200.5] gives 76.55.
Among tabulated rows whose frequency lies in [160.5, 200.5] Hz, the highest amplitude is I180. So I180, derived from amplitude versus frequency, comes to 80.46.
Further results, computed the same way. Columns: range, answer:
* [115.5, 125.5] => 64.61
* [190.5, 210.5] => 78.56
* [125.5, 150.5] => 71.95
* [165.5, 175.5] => 77.77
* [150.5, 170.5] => 79.55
